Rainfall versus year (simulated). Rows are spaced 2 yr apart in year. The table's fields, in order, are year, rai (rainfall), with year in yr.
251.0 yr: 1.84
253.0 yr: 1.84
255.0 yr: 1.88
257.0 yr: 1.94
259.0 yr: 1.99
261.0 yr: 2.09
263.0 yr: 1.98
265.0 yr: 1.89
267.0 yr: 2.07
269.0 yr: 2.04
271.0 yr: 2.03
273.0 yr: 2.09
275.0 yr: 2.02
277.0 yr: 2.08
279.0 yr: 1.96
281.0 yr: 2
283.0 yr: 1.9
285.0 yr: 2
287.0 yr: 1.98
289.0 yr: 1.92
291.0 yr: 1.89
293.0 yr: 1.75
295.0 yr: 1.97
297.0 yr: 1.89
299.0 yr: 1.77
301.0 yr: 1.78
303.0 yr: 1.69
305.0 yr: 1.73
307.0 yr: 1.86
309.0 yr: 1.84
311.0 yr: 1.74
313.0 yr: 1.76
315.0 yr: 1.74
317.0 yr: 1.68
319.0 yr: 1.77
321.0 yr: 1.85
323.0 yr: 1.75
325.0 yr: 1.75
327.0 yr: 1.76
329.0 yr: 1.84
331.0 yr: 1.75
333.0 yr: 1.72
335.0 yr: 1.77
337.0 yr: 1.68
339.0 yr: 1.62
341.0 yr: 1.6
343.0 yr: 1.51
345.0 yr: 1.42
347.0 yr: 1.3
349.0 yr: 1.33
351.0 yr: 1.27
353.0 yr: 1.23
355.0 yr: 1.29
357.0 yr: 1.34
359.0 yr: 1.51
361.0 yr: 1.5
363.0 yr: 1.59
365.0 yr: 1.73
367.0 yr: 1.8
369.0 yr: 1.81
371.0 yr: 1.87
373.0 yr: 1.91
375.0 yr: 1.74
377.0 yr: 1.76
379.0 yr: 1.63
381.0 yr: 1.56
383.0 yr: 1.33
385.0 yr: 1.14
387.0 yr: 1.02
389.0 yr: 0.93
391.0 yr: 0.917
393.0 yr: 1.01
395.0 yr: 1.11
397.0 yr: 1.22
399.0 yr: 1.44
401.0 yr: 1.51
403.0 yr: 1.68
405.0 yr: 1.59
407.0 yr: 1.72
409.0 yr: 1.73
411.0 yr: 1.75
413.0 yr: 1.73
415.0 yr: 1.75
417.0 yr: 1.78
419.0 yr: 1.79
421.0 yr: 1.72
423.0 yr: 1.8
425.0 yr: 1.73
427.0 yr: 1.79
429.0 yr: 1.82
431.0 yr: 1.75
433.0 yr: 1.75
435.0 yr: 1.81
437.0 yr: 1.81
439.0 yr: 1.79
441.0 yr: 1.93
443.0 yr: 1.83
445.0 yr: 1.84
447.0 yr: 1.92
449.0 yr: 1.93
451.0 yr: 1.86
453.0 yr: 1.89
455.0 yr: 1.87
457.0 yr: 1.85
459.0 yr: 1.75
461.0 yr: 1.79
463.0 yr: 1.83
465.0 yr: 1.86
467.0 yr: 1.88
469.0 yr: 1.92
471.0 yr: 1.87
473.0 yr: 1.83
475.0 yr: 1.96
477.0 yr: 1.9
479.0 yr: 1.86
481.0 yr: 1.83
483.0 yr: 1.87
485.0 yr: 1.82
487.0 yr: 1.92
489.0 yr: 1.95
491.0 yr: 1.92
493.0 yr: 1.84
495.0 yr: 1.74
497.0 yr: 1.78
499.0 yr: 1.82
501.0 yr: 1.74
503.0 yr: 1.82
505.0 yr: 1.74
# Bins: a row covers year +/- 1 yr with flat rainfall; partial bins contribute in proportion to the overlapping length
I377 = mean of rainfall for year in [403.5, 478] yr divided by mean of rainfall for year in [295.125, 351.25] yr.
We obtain 1.1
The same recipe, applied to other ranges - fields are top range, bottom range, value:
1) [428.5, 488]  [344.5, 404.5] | 1.29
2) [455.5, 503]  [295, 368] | 1.12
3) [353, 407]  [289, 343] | 0.83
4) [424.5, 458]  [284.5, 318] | 1.01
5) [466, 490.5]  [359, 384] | 1.12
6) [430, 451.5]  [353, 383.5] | 1.14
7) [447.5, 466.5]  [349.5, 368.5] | 1.25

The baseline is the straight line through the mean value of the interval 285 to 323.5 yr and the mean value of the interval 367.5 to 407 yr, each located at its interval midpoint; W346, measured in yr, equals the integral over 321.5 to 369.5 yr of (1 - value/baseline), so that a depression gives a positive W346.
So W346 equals 1.5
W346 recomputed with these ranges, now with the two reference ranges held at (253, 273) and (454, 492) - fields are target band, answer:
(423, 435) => 0.8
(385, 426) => 9.0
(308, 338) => 3.0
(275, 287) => -0.1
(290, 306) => 1.3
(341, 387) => 9.8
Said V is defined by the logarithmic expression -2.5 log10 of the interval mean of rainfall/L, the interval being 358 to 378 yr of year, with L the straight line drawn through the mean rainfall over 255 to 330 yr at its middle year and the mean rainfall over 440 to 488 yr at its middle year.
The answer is 0.09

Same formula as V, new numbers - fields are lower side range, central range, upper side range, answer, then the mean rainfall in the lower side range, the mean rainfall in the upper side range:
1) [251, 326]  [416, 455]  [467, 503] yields 0.027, 1.89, 1.86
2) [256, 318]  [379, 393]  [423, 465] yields 0.498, 1.91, 1.83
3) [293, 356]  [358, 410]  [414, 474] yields 0.171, 1.67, 1.82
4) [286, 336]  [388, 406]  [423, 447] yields 0.384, 1.8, 1.81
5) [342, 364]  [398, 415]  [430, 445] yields 0.006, 1.39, 1.81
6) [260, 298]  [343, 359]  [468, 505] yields 0.401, 1.98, 1.85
